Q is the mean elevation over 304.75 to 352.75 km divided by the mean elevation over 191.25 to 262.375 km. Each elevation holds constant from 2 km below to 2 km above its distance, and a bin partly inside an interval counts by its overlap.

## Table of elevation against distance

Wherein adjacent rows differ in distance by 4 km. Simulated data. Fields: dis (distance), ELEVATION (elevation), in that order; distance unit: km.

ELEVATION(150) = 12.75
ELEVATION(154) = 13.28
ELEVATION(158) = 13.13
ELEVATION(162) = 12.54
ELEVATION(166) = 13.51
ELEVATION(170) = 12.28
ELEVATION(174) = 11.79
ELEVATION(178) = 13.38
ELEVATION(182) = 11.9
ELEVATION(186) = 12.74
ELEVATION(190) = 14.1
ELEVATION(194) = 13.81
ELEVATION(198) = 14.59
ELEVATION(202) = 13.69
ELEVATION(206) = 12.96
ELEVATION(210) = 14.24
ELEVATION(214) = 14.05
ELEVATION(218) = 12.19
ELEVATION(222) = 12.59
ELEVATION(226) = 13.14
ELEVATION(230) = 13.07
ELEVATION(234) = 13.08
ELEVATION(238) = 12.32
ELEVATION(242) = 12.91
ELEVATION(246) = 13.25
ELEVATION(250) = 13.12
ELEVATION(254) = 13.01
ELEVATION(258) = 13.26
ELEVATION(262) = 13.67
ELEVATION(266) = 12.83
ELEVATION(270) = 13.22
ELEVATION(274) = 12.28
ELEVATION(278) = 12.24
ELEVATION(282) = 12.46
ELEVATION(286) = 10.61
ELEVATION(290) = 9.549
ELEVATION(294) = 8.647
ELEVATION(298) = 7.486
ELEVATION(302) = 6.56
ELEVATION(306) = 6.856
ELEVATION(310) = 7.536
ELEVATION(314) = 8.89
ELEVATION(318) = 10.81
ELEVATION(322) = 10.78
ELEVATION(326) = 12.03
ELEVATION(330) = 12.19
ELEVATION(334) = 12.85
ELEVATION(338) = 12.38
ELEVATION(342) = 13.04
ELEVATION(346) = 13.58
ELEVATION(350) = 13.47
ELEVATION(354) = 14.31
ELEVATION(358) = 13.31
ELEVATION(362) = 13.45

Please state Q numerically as 0.85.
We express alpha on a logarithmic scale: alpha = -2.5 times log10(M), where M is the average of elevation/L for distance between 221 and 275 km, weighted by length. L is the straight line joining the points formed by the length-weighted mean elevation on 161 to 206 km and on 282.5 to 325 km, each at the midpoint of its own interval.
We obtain -0.19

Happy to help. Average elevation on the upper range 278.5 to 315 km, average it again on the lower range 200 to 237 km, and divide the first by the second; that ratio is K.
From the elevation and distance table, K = 0.67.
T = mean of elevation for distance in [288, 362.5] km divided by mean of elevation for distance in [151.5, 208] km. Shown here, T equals 0.83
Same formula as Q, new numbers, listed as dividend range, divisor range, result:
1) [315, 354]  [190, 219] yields 0.90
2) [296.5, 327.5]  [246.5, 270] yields 0.67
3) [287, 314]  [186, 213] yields 0.58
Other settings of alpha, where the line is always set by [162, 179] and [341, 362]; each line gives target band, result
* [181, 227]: -0.04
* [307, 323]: 0.40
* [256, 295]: 0.11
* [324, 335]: 0.10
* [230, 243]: 0.02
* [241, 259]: 0.00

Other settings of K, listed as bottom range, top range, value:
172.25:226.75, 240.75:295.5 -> 0.92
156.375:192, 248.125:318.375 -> 0.84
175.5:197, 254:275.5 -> 0.99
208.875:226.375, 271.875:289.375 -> 0.89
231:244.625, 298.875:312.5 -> 0.55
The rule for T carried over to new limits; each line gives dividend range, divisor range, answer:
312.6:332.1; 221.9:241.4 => 0.86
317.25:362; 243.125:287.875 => 1.00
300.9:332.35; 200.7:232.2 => 0.72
